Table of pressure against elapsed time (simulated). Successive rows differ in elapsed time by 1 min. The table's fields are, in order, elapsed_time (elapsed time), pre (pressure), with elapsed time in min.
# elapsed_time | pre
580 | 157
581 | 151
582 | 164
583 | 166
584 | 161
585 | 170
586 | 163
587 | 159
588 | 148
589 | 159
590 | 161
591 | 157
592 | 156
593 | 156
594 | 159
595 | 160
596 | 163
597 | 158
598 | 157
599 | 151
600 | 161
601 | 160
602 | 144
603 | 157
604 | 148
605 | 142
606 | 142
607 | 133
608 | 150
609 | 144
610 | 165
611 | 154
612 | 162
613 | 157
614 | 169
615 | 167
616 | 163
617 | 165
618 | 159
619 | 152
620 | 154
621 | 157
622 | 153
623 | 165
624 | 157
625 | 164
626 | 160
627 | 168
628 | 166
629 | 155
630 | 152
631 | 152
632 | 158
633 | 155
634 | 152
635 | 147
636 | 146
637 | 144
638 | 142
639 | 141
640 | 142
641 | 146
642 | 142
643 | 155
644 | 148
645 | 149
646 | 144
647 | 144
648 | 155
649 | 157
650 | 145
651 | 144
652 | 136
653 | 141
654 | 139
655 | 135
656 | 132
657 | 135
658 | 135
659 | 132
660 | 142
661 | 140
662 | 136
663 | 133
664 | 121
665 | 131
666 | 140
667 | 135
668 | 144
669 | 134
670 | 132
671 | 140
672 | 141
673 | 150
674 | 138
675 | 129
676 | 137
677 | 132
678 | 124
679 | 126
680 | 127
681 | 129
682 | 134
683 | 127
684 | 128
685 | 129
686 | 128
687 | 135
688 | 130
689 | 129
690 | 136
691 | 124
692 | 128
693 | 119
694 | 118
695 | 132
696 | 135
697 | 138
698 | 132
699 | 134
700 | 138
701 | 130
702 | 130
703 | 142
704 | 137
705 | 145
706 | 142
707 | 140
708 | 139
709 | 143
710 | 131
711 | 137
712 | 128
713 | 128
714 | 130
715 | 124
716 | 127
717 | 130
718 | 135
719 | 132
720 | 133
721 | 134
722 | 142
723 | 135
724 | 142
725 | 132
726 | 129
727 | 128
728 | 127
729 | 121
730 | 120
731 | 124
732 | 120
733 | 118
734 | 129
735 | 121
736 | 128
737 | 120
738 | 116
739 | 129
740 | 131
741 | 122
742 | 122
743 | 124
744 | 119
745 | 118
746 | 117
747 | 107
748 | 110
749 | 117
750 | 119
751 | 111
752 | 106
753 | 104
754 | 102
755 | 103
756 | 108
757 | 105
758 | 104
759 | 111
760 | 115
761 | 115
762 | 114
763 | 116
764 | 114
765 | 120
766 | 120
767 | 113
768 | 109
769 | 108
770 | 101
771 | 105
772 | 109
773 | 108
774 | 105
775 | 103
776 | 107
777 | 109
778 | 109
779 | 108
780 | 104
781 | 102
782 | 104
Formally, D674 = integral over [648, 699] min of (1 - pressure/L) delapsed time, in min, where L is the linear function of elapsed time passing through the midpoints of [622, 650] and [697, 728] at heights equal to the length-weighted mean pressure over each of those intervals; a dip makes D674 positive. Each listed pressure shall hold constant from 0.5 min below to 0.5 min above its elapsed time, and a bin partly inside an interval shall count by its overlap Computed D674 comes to 3.28 min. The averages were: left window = 152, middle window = 134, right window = 134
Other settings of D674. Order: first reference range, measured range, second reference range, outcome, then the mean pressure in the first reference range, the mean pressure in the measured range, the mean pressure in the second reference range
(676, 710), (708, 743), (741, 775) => -1.92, 132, 129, 112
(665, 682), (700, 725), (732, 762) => -2.06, 135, 135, 116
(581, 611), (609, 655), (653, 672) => -2.52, 156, 153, 136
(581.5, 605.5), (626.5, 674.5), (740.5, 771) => -0.63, 158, 144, 112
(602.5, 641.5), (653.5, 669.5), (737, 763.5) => 0.73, 154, 135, 114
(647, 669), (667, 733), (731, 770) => -2.21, 138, 132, 115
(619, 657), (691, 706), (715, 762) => -0.05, 150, 133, 121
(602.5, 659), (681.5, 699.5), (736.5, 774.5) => 0.38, 151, 130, 113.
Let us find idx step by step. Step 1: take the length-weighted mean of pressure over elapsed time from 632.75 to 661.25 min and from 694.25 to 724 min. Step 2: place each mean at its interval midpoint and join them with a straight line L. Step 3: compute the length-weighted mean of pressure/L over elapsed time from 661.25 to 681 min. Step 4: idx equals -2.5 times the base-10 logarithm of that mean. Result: 0.05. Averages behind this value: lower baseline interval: 144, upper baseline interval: 135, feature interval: 134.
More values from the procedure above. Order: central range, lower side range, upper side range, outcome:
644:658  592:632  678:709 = 0.02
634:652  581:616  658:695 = -0.03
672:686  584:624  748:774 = 0.02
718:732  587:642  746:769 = -0.08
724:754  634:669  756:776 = -0.03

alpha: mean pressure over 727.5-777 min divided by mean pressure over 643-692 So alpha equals 0.84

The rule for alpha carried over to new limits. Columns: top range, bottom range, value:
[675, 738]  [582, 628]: 0.83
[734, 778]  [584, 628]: 0.72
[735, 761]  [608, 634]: 0.72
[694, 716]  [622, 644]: 0.88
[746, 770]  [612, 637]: 0.70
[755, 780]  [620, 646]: 0.72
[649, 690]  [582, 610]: 0.87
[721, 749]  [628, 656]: 0.84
